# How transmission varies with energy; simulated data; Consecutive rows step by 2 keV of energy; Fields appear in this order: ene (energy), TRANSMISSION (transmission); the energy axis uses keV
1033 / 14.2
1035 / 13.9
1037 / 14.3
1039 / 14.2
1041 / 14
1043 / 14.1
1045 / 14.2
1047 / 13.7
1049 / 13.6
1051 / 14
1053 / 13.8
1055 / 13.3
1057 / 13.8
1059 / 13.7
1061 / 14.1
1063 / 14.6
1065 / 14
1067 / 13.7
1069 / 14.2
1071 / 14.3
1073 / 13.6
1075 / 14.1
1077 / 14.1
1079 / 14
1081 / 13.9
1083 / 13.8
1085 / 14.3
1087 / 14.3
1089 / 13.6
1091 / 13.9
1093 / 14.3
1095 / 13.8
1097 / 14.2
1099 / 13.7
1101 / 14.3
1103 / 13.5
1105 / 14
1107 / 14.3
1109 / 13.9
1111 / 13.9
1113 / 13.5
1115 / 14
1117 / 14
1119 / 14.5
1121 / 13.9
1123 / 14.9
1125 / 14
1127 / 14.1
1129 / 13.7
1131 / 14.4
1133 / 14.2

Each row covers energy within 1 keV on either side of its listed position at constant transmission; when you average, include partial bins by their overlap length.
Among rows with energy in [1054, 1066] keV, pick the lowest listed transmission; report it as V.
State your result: 13.3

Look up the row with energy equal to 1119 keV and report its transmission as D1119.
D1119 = 14.5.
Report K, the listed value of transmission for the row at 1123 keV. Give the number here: 14.9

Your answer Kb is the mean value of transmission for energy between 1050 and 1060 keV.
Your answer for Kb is 13.7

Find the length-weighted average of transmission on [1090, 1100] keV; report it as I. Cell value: 14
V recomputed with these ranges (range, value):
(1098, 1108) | 13.5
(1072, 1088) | 13.6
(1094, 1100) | 13.7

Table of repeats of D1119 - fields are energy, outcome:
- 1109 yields 13.9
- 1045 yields 14.2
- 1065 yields 14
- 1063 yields 14.6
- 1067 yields 13.7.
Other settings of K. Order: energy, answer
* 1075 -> 14.1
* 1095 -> 13.8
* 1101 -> 14.3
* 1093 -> 14.3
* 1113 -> 13.5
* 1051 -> 14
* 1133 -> 14.2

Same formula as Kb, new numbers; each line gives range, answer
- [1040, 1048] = 14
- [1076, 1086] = 14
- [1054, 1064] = 13.9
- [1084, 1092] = 14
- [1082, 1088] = 14.1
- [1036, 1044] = 14.2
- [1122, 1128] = 14.3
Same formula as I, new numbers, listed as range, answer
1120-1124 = 14.4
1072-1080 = 13.9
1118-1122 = 14.2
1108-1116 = 13.8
